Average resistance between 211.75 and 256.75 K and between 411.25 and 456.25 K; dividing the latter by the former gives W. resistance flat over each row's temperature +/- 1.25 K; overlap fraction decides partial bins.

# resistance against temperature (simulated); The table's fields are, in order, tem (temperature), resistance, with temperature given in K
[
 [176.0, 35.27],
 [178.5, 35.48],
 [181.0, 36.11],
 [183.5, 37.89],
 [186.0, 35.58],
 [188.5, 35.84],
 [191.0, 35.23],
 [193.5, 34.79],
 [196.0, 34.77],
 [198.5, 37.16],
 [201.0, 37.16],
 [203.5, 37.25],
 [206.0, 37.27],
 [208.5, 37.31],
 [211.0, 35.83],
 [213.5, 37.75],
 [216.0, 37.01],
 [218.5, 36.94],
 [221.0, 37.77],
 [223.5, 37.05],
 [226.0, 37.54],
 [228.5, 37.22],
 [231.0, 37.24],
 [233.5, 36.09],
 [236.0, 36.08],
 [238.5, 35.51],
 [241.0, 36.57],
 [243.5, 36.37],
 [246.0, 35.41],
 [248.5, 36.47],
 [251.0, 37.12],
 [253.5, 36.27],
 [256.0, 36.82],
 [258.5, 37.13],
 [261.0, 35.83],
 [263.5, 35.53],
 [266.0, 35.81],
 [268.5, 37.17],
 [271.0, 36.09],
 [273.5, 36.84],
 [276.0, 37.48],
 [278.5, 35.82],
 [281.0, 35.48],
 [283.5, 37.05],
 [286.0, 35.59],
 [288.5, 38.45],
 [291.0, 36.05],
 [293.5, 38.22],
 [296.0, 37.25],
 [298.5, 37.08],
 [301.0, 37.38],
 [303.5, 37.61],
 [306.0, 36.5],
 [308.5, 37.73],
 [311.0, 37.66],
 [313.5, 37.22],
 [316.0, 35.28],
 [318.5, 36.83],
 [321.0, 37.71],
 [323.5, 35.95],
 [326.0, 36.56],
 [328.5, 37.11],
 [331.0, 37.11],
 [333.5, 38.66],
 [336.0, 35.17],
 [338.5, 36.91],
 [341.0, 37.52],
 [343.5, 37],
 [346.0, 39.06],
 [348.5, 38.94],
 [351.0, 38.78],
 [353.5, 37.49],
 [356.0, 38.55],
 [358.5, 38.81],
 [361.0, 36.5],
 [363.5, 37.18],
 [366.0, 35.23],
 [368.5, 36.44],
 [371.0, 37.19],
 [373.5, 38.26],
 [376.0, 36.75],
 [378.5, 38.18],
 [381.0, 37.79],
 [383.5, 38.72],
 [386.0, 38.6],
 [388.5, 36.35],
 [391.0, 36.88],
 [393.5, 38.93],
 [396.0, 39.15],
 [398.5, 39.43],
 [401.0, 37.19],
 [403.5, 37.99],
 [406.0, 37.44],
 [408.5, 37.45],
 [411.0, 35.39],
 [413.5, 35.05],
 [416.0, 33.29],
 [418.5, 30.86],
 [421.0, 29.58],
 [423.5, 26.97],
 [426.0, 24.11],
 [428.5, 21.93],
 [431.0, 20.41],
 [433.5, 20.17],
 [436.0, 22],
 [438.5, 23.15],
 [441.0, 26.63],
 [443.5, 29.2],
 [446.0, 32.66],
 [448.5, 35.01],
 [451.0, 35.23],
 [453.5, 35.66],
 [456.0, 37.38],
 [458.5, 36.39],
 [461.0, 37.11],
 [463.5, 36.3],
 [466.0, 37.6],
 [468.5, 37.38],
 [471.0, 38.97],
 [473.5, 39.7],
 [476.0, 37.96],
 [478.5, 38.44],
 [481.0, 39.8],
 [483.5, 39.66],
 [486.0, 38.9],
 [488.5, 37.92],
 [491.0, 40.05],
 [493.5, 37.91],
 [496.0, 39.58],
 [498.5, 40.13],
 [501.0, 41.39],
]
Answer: 0.8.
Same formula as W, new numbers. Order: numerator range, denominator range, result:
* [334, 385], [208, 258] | 1.02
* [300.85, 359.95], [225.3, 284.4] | 1.03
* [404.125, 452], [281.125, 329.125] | 0.79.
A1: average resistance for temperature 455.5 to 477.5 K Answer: 37.7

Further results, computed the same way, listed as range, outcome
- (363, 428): 35.6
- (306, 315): 37.3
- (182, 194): 35.9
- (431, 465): 30.9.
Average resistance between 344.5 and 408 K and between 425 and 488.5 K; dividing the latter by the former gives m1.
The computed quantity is 0.9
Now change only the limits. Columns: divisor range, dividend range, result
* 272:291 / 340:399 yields 1.03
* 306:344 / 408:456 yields 0.79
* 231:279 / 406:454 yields 0.81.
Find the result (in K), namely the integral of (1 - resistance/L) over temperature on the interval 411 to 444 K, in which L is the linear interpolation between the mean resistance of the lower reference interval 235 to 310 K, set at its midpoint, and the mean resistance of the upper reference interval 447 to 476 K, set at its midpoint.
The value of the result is 9.1 K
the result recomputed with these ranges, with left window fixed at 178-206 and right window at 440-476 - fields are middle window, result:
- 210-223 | -0.35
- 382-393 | -0.63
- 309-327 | -0.46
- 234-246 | 0.00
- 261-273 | -0.05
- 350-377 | -1.22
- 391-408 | -1.21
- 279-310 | -0.93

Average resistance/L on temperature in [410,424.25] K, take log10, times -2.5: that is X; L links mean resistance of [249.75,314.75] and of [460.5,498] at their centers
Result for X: 0.188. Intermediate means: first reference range 36.8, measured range 32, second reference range 38.5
